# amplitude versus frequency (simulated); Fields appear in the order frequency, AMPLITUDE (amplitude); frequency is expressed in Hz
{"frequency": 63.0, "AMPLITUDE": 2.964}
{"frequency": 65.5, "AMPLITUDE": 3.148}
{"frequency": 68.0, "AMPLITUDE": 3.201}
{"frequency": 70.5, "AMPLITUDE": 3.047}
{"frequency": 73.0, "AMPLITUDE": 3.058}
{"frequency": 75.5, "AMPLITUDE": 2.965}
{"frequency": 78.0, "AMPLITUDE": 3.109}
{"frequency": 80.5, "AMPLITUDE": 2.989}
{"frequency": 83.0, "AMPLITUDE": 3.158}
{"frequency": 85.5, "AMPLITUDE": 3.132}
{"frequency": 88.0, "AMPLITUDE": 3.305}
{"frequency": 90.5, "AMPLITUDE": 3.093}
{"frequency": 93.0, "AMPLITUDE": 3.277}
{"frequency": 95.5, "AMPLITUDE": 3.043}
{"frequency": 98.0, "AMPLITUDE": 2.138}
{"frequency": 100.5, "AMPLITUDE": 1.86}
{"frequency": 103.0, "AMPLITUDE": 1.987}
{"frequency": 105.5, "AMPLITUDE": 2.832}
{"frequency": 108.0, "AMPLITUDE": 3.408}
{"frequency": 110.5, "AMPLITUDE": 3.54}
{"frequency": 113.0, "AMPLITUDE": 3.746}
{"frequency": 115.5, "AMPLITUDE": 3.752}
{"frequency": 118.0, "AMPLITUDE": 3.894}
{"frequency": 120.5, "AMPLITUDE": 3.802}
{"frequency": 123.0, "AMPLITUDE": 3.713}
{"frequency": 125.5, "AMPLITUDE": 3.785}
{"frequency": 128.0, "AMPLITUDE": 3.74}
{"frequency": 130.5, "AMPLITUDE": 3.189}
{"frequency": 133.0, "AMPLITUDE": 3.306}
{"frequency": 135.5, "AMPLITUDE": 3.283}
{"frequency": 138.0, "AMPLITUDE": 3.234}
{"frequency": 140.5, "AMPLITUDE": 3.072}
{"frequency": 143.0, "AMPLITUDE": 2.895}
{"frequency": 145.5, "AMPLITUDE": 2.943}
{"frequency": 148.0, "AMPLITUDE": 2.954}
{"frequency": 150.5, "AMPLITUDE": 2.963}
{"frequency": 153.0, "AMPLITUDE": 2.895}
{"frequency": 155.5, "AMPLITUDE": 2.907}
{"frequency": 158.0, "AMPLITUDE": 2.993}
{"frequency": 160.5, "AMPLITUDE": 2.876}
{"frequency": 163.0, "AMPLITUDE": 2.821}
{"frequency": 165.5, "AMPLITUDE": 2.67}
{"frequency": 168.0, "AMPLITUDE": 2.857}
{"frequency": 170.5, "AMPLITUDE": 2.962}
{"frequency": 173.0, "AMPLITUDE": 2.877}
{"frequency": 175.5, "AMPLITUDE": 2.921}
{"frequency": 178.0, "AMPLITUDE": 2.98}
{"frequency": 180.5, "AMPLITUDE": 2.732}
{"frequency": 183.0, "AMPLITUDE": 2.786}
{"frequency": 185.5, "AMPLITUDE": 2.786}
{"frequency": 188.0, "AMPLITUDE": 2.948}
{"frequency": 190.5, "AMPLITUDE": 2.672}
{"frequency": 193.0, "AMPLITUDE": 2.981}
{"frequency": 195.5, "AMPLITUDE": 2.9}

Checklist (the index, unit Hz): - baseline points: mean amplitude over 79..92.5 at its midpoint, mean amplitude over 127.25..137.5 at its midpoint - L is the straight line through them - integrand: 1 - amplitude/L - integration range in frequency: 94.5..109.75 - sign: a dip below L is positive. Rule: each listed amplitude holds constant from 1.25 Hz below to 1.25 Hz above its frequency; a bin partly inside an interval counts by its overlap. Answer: 3.07 Hz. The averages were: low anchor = 3.14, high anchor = 3.35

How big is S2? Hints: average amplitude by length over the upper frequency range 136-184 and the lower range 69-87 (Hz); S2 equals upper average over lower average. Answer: 0.95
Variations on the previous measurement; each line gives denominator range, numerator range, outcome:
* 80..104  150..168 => 1.02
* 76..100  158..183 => 0.96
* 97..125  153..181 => 0.91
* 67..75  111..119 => 1.22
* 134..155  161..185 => 0.94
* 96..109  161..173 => 1.15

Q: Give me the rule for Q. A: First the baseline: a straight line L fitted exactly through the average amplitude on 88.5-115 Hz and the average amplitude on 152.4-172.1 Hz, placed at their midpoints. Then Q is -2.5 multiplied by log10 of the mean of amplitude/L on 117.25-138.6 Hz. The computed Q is -0.22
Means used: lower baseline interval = 2.93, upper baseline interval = 2.87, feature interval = 3.55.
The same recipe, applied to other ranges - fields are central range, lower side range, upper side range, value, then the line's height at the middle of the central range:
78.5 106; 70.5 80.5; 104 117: 0.146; 3.23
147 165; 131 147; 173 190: 0.040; 3.01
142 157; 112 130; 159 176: 0.096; 3.2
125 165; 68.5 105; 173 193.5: -0.086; 2.86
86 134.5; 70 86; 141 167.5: -0.084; 2.99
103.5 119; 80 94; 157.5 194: -0.123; 3.08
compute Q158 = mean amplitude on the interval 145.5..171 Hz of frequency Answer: 2.89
